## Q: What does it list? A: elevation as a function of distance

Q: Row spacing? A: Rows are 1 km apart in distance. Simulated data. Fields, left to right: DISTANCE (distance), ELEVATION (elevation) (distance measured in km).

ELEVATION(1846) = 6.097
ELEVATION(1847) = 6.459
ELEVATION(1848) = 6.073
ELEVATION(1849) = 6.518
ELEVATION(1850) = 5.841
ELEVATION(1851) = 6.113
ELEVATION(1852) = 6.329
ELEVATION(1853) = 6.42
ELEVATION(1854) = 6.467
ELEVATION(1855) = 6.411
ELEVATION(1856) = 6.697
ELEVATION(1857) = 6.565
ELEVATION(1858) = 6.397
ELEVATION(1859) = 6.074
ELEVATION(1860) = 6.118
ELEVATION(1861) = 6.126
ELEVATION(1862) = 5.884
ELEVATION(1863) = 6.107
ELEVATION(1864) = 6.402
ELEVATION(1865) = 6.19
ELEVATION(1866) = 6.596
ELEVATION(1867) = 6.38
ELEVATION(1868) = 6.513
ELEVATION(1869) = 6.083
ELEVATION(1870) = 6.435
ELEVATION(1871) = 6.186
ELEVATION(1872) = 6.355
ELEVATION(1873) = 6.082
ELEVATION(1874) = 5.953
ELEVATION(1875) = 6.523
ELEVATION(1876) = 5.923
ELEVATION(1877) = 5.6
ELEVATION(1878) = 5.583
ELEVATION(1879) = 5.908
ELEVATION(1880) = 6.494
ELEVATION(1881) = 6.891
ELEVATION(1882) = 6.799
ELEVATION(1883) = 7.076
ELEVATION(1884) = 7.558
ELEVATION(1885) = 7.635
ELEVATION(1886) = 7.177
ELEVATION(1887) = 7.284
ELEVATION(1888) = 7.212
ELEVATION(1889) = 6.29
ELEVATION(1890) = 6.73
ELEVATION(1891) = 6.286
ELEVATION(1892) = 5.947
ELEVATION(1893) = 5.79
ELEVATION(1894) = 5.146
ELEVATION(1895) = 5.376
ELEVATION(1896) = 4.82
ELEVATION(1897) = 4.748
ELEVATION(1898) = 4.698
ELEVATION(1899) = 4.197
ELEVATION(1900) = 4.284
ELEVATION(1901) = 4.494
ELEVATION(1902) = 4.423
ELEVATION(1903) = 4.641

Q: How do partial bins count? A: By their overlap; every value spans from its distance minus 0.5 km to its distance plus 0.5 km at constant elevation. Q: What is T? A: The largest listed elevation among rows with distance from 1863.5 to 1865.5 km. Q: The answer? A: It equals 6.402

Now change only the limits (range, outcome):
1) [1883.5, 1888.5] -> 7.635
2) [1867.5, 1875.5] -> 6.523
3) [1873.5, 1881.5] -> 6.891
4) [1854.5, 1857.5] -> 6.697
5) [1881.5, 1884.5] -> 7.558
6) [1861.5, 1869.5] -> 6.596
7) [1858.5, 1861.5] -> 6.126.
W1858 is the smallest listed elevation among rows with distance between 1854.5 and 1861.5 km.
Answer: 6.074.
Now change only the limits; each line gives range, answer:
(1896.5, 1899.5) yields 4.197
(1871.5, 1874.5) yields 5.953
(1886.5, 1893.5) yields 5.79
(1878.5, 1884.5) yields 5.908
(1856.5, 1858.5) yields 6.397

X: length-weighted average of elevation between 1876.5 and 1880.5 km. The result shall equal 5.9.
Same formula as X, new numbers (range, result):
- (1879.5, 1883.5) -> 6.81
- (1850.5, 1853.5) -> 6.29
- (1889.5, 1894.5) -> 5.98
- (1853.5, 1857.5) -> 6.54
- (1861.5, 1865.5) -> 6.15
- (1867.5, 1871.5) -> 6.3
